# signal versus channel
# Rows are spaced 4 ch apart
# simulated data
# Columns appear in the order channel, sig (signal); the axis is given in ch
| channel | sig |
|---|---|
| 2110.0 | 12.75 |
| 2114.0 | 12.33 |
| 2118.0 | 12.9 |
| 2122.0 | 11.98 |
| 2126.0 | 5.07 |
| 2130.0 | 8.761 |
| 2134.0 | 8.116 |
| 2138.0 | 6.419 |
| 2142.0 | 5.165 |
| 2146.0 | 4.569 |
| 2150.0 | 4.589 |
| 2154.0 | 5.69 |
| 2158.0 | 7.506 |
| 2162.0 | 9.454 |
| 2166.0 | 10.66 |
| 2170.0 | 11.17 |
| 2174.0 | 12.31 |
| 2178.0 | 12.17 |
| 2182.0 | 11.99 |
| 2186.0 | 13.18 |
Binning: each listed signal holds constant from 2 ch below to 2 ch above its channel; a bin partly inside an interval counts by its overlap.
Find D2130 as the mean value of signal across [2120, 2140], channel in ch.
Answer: 8.07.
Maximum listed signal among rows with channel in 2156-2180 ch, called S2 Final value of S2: 12.31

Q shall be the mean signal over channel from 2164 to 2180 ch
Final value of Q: 11.6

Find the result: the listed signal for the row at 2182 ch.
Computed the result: 11.99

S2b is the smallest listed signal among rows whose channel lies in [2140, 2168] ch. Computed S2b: 4.569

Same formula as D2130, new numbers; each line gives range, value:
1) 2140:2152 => 4.77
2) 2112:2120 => 12.6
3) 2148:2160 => 5.93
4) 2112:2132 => 10.2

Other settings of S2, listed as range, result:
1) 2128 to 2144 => 8.761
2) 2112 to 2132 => 12.9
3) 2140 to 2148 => 5.165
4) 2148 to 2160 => 7.506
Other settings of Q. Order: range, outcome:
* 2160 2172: 10.4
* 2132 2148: 6.07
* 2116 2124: 12.4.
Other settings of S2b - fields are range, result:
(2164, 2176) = 10.66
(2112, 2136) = 5.07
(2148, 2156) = 4.589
